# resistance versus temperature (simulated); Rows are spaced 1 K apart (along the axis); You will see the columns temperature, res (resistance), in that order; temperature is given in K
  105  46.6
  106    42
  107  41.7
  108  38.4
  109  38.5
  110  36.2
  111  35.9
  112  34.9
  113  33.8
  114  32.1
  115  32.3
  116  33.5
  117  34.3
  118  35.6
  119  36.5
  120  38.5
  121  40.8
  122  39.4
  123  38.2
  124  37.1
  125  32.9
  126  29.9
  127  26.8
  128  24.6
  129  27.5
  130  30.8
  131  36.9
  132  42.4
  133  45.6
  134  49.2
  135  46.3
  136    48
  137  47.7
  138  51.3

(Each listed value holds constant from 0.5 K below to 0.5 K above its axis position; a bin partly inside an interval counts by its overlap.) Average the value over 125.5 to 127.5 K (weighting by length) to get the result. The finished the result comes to 28.4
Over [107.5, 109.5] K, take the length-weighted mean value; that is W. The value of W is 38.5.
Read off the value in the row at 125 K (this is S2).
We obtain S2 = 32.9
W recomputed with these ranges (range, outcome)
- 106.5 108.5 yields 40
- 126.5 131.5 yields 29.3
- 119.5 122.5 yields 39.6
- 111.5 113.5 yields 34.3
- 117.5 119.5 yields 36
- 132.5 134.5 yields 47.4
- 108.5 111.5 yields 36.9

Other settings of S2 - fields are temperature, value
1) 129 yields 27.5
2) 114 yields 32.1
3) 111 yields 35.9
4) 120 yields 38.5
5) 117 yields 34.3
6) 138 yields 51.3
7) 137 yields 47.7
